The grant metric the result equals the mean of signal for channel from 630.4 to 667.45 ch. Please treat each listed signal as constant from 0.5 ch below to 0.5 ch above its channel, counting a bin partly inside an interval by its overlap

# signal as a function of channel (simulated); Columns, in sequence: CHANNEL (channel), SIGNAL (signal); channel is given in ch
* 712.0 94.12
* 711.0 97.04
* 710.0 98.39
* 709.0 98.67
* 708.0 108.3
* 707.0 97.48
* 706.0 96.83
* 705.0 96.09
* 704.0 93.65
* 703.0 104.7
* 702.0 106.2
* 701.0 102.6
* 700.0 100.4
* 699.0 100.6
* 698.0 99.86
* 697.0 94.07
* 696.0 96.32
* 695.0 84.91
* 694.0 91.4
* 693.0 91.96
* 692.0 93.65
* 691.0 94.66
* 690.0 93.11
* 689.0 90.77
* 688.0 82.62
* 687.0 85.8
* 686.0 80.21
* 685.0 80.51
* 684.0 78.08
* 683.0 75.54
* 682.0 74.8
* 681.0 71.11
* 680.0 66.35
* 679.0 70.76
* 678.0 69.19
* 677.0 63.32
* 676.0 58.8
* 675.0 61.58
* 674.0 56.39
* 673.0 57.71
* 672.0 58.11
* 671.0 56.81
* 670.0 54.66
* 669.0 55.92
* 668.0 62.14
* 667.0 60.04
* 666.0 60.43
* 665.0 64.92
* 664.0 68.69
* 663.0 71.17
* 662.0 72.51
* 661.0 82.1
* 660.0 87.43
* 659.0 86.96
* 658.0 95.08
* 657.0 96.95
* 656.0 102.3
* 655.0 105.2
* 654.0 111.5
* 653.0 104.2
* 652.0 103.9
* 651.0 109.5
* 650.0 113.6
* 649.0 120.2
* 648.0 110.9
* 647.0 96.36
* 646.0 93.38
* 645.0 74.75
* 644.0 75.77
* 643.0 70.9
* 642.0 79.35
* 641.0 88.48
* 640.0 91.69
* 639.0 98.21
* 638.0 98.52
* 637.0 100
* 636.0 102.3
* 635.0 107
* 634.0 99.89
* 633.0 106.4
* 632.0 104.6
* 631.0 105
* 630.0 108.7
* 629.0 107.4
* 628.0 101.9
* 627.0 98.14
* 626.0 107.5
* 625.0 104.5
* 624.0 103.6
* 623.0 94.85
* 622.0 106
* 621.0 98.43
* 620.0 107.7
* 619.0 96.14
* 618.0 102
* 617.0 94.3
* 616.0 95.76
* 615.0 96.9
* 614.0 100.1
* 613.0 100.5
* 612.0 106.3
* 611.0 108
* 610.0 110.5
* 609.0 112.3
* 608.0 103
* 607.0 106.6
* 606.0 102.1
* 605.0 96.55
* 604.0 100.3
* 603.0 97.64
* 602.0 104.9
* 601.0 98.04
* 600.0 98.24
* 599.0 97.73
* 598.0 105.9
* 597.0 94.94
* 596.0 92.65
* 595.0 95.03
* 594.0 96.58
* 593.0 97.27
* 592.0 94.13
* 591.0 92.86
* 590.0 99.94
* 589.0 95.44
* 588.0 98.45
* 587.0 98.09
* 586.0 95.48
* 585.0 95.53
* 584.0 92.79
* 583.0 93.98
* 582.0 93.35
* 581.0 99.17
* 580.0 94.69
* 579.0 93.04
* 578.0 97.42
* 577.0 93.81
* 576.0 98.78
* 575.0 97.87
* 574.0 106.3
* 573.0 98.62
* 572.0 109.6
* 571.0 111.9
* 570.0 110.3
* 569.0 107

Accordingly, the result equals 92.5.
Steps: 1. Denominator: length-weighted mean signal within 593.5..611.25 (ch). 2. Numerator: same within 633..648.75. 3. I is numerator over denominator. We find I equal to 0.92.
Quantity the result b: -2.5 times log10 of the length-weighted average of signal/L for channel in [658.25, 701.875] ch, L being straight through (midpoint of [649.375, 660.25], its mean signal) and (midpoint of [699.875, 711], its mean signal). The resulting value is 0.29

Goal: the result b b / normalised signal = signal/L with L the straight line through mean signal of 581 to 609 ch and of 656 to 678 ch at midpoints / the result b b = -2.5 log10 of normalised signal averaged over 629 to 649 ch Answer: -0.20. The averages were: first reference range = 98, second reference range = 69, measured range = 96.3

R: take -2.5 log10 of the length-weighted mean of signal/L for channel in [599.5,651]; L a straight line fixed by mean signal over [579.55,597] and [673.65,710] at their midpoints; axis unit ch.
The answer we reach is -0.09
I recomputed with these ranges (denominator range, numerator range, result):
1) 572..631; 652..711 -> 0.84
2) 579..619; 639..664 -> 0.94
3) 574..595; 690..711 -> 1.01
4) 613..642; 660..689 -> 0.68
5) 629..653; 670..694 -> 0.75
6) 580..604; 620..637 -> 1.07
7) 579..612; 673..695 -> 0.78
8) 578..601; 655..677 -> 0.73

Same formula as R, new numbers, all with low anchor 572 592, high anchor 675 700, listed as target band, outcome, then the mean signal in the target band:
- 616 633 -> -0.13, 102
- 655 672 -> 0.16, 74.1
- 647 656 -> -0.23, 109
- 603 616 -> -0.11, 103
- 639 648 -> 0.03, 86.1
